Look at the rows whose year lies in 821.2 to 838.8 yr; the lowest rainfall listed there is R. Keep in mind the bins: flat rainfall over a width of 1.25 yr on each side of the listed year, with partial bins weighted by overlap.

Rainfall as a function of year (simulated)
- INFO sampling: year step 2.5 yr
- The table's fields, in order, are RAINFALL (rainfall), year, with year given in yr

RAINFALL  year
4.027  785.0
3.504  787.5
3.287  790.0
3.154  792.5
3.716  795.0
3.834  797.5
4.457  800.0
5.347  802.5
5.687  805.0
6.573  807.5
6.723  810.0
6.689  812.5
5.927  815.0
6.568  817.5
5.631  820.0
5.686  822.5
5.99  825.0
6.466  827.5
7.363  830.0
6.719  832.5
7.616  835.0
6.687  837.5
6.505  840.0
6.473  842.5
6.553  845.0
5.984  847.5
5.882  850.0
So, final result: 5.686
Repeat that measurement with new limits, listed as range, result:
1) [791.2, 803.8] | 3.154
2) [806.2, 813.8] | 6.573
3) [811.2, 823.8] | 5.631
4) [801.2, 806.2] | 5.347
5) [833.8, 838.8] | 6.687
